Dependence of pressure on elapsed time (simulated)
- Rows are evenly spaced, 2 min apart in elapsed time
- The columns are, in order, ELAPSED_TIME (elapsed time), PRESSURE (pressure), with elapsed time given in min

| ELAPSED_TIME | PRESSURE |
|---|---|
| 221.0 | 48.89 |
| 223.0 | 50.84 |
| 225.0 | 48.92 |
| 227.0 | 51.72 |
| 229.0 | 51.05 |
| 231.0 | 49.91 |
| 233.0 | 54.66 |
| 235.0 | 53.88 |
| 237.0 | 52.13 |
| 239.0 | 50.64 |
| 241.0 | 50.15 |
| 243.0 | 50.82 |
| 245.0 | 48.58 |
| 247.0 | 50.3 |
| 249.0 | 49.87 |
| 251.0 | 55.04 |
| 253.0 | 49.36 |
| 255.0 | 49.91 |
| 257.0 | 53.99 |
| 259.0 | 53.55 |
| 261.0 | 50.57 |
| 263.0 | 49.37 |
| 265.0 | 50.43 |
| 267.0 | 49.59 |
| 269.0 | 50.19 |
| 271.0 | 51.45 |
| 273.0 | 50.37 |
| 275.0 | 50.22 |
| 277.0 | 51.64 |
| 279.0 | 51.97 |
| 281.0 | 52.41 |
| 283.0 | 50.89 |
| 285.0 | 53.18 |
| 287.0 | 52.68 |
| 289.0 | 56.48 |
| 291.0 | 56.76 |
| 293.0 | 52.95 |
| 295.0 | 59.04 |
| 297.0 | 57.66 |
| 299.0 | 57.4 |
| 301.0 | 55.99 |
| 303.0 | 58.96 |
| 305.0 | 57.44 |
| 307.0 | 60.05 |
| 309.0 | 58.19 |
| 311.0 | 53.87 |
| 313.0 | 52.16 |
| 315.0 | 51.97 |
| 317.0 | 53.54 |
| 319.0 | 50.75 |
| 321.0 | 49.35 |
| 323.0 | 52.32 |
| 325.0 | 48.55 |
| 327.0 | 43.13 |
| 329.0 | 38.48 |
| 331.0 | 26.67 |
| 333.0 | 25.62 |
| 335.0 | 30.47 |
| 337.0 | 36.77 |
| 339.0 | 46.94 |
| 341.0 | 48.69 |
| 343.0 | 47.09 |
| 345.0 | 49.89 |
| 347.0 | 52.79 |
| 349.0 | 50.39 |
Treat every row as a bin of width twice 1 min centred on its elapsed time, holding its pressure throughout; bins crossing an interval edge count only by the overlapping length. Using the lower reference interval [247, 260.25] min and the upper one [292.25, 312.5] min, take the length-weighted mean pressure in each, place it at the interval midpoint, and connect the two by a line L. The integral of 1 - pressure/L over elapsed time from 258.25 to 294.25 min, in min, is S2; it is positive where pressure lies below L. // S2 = 1.5 min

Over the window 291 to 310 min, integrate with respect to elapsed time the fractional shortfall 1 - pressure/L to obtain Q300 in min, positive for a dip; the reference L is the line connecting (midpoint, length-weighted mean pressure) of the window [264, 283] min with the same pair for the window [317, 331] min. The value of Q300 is -3.60 min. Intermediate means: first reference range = 50.9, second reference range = 46.1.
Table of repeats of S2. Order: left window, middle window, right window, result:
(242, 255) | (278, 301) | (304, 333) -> -2.4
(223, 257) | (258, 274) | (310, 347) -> -0.4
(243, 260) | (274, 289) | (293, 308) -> 0.8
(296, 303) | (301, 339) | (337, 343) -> 3.3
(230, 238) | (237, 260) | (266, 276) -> 0.3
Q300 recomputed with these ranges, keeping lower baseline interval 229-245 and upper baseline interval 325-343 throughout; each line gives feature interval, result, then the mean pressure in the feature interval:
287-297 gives -2.7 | 56.1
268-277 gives -0.8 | 50.7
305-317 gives -4.0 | 55.3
